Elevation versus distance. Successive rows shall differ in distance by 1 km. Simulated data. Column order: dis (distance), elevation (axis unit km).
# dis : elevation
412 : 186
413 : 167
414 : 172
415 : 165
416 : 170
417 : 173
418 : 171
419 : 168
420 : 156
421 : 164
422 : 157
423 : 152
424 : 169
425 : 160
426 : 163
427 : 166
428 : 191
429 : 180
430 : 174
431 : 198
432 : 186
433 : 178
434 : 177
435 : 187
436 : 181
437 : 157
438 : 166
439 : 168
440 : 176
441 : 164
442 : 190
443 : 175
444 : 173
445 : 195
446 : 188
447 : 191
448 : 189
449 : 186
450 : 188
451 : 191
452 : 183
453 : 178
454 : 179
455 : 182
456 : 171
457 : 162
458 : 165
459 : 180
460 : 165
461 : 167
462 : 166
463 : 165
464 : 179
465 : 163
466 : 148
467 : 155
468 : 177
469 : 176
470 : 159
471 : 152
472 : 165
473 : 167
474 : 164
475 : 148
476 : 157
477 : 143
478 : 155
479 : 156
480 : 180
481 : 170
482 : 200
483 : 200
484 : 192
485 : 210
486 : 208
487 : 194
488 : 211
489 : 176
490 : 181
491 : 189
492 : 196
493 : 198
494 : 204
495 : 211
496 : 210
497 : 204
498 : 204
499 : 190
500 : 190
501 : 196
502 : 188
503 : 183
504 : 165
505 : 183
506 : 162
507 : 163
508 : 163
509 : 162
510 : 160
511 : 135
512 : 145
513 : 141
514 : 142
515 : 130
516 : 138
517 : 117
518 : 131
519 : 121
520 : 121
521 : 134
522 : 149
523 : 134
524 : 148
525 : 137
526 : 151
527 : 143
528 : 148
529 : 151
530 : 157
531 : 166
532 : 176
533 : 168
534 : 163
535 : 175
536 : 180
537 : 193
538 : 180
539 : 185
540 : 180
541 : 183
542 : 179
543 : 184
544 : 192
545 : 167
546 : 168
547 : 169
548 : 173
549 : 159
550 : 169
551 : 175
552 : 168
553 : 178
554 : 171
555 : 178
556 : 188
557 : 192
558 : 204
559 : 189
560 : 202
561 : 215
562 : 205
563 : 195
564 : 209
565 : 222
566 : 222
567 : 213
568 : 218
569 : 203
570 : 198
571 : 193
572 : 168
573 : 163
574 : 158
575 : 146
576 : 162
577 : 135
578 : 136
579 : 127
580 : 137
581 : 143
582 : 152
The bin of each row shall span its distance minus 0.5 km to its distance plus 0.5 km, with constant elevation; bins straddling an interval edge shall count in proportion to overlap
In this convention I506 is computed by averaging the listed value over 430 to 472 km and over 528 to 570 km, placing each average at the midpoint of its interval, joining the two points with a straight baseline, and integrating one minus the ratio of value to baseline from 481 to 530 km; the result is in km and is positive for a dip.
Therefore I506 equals 3.0 km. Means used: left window 175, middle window 169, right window 184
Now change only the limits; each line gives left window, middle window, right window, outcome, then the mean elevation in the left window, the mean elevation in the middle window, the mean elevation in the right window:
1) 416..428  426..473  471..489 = -1.2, 165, 175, 177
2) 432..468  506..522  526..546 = 2.9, 175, 141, 171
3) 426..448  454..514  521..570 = 1.2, 179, 175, 178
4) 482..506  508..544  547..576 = 6.8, 194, 155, 188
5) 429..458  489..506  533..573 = -0.8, 180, 192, 187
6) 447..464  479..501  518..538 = -3.9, 177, 195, 154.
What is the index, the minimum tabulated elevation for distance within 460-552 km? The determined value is 117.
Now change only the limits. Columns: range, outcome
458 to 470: 148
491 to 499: 189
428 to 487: 143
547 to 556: 159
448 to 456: 171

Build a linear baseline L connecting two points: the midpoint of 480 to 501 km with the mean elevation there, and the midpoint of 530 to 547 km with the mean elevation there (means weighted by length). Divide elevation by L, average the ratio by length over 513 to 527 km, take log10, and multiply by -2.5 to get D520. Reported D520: 0.33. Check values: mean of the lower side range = 196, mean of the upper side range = 177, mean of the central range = 135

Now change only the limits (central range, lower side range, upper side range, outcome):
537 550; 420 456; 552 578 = 0.05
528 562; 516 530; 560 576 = -0.08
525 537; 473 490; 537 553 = 0.09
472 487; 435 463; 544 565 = 0.02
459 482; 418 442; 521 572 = 0.07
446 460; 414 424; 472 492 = -0.05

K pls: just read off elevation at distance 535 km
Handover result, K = 175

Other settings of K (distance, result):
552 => 168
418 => 171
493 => 198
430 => 174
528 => 148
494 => 204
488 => 211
